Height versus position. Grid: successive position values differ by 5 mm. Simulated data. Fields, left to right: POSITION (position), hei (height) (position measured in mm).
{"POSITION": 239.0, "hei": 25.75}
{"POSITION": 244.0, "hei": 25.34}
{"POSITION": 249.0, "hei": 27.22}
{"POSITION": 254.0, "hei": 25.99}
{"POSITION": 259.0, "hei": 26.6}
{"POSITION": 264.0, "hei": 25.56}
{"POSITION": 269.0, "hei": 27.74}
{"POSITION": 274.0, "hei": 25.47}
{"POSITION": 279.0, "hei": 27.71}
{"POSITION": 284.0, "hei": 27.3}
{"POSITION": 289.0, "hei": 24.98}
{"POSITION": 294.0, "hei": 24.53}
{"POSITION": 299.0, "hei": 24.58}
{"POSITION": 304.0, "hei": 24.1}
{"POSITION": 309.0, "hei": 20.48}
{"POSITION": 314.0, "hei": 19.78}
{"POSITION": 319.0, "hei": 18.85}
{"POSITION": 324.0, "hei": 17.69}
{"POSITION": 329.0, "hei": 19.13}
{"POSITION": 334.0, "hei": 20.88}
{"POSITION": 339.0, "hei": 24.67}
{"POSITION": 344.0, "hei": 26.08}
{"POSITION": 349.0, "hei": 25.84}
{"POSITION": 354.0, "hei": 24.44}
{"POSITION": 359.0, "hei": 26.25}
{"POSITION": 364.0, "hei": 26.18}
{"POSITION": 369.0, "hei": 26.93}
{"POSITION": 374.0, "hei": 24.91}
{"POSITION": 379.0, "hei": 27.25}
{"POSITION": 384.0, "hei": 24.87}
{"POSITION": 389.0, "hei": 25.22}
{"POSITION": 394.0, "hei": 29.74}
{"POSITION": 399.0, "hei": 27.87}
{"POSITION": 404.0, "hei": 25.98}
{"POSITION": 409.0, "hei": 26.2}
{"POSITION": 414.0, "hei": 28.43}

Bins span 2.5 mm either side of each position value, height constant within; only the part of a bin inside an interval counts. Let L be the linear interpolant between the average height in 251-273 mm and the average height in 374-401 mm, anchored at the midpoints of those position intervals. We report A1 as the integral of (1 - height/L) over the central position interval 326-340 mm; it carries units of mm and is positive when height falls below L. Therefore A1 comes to 2.9 mm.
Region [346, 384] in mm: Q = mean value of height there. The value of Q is 25.9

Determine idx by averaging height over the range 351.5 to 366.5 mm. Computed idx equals 25.6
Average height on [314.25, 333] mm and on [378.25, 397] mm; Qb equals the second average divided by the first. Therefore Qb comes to 1.42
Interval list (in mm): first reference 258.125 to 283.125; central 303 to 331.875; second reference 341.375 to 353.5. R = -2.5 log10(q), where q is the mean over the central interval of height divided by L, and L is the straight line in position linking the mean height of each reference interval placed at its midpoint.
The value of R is 0.30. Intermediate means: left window 26.7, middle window 19.8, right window 25.7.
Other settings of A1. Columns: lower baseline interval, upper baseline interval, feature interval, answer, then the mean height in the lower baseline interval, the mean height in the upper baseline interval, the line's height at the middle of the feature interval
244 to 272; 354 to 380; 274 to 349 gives 9.1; 26.5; 26.1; 26.3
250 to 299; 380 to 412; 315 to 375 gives 7.1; 26.2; 26.7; 26.5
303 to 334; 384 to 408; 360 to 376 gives -1.1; 19.9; 26.9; 24.4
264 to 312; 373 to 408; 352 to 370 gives 0.2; 25.2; 26.6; 26.2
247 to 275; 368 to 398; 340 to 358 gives 0.7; 26.5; 26.5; 26.5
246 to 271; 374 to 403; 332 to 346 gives 1.5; 26.6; 26.8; 26.7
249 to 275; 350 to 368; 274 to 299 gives 0.3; 26.4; 25.8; 26.2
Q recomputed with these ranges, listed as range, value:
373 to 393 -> 25.9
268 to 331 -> 23.2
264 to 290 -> 26.6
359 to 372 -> 26.4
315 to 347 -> 21.2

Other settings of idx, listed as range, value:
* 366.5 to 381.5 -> 26.4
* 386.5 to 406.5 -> 27.2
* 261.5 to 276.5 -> 26.3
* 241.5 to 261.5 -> 26.3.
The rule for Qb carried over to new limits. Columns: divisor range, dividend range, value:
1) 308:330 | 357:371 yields 1.38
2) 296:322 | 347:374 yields 1.20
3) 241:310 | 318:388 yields 0.94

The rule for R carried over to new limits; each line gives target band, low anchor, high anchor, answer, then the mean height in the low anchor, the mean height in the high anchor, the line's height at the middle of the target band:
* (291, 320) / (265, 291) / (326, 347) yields 0.12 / 26.6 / 22.6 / 24.7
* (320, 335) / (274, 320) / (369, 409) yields 0.29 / 23.8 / 26.6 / 24.7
